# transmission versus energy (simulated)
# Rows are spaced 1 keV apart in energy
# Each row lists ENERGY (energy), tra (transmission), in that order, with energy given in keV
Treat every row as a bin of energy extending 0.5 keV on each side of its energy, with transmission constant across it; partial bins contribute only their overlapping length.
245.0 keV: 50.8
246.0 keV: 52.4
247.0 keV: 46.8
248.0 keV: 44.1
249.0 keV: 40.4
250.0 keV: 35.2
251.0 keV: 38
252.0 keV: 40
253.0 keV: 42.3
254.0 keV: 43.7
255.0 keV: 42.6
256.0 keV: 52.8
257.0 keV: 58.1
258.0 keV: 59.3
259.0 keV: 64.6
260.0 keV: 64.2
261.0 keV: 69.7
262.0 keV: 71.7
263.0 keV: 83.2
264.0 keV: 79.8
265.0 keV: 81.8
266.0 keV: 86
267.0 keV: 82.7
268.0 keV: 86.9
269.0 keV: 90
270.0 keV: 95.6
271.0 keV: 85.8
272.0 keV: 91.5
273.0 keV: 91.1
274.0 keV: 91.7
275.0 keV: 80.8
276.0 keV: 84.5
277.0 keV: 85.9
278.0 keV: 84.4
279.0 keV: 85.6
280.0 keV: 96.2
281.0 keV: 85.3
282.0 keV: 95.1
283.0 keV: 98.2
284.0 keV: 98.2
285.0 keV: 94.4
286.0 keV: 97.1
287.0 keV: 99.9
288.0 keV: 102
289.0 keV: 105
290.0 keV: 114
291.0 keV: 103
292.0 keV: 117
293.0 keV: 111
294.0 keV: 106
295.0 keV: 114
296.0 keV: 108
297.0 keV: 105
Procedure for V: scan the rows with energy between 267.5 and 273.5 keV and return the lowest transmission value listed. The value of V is 85.8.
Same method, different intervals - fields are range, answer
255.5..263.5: 52.8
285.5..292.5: 97.1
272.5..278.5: 80.8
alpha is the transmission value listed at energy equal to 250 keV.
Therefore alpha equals 35.2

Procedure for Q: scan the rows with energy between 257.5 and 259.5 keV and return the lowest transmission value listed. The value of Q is 59.3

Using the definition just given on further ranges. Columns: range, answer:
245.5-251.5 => 35.2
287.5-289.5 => 102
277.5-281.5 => 84.4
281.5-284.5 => 95.1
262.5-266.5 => 79.8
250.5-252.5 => 38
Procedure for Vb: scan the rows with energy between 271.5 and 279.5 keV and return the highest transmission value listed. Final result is 91.7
